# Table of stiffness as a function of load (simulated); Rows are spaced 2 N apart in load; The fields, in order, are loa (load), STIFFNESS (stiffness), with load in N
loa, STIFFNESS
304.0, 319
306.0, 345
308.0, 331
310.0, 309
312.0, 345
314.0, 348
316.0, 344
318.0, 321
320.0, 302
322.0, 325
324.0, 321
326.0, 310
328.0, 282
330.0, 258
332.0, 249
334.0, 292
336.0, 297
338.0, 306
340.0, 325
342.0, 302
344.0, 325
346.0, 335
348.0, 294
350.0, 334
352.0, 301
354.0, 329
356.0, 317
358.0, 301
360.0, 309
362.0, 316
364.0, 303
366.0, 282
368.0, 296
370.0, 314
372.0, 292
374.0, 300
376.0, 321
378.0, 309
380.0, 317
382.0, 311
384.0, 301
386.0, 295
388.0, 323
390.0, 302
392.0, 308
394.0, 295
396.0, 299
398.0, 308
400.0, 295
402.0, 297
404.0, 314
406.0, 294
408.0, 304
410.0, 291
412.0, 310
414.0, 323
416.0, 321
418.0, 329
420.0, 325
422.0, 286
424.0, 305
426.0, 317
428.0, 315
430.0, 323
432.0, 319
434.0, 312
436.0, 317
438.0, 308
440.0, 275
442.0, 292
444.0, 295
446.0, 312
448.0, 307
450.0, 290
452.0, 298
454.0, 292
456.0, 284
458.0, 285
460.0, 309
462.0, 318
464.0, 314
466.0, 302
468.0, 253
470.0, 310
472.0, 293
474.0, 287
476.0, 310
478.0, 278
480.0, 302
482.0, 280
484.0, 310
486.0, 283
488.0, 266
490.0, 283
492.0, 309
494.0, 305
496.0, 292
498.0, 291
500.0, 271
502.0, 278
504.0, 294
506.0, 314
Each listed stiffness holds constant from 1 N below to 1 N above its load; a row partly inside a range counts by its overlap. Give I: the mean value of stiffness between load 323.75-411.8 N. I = 304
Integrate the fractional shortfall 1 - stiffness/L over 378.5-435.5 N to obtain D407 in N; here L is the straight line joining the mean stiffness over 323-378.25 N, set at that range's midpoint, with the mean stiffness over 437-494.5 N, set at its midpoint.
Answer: -1.7 N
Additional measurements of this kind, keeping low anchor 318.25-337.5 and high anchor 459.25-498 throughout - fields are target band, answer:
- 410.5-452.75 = -2.0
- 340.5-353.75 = -1.0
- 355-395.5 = -1.5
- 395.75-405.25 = -0.3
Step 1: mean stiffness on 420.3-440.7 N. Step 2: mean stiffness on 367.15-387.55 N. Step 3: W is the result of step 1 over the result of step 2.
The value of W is 1.01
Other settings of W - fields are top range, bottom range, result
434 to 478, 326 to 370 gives 0.98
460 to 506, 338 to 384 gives 0.94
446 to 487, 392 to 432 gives 0.96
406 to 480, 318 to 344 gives 1.01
